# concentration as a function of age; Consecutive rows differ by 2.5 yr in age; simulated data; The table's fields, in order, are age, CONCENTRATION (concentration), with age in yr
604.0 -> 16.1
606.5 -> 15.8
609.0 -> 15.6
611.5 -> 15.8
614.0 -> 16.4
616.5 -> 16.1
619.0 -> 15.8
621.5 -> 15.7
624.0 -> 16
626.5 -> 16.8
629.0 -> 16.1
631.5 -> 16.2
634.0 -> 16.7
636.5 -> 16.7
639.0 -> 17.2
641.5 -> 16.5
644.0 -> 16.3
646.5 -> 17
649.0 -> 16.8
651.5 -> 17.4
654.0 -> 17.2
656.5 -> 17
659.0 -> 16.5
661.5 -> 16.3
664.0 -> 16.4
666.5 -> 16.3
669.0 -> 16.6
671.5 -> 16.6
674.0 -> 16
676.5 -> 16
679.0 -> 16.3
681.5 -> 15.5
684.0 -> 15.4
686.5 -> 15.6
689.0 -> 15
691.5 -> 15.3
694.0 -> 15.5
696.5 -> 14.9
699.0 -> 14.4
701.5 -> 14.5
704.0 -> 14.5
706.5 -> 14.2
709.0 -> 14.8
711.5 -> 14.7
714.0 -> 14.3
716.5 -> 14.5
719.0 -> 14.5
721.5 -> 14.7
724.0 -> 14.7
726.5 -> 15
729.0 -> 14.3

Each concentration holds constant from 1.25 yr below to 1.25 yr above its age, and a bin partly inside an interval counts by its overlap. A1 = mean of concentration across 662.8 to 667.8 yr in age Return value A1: 16.4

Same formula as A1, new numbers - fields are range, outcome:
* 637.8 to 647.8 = 16.7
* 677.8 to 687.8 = 15.7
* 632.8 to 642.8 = 16.8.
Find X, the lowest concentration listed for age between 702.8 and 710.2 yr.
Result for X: 14.2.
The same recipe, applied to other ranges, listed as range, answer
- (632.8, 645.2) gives 16.3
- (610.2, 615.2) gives 15.8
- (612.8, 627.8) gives 15.7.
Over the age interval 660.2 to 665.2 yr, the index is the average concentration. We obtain 16.4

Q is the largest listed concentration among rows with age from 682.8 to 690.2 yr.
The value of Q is 15.6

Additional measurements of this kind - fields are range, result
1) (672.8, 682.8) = 16.3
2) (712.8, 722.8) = 14.7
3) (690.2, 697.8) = 15.5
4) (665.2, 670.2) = 16.6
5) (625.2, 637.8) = 16.8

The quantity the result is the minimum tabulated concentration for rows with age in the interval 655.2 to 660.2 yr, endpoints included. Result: 16.5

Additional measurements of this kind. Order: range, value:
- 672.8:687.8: 15.4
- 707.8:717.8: 14.3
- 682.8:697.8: 14.9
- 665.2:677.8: 16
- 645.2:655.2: 16.8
